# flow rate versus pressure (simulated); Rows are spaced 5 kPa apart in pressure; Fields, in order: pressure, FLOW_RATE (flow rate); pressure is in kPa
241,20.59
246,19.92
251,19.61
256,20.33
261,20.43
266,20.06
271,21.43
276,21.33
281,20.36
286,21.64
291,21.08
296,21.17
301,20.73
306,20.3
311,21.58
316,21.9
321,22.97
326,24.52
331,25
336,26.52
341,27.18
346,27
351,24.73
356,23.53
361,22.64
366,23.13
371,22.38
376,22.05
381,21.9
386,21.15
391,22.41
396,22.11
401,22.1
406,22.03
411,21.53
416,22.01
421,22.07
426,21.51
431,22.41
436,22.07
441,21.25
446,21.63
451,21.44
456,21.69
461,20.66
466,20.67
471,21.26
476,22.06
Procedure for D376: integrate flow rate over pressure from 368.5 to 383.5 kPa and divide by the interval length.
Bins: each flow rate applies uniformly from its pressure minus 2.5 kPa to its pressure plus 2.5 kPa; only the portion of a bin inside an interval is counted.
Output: 22.1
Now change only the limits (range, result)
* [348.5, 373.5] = 23.3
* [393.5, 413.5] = 21.9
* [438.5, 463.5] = 21.3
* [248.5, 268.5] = 20.1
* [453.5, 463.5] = 21.2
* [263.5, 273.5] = 20.7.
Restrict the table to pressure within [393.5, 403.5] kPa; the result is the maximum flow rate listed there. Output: 22.11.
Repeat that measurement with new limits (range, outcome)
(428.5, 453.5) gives 22.41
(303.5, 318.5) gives 21.9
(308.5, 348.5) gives 27.18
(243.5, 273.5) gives 21.43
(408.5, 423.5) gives 22.07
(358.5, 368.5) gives 23.13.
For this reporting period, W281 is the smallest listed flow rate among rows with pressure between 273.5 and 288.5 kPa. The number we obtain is 20.36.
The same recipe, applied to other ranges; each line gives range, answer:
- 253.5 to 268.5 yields 20.06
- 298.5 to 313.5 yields 20.3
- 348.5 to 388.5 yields 21.15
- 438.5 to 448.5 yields 21.25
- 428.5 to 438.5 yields 22.07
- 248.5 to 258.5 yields 19.61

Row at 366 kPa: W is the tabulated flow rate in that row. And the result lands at 23.13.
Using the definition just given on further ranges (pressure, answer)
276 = 21.33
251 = 19.61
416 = 22.01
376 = 22.05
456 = 21.69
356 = 23.53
